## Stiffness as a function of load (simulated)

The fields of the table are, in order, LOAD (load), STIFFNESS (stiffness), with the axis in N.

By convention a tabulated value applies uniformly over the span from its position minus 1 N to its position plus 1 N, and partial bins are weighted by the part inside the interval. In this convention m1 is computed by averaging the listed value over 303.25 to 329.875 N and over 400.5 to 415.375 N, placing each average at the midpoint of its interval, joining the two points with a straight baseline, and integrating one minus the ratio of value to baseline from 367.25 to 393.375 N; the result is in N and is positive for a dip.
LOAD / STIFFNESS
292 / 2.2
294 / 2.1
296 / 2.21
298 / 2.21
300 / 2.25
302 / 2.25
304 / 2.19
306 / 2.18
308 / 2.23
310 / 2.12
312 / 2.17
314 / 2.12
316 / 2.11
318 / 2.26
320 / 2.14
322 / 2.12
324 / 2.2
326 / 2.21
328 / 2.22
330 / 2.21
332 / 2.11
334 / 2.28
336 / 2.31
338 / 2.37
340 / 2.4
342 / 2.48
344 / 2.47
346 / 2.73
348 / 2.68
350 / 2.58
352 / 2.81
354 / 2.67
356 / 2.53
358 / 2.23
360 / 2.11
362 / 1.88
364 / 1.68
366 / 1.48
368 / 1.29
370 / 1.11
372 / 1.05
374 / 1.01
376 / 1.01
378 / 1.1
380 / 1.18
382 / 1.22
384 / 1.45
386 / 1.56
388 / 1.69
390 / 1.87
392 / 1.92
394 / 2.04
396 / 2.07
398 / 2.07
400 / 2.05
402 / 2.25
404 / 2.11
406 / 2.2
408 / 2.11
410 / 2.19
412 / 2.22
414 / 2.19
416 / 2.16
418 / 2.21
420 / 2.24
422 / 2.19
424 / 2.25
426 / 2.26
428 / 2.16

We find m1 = 9.88 N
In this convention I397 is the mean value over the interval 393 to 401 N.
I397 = 2.06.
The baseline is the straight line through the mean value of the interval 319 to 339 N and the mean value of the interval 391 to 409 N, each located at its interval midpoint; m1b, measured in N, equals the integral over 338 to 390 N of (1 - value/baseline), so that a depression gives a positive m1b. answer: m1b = 7.1 N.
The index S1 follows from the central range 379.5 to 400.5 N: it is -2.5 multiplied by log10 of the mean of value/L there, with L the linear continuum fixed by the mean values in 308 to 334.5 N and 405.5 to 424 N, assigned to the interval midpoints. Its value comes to 0.25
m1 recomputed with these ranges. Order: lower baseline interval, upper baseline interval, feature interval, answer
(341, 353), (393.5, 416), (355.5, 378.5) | 8.8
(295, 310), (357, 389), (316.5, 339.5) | -3.5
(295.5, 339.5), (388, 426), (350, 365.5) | -0.7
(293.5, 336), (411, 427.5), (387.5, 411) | 1.6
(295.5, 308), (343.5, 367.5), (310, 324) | 0.5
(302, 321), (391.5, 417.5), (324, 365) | -3.6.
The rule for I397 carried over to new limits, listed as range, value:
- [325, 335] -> 2.21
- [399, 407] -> 2.15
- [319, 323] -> 2.13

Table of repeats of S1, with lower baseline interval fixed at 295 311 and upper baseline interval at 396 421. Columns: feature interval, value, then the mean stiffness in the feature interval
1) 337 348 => -0.147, 2.51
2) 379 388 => 0.485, 1.39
